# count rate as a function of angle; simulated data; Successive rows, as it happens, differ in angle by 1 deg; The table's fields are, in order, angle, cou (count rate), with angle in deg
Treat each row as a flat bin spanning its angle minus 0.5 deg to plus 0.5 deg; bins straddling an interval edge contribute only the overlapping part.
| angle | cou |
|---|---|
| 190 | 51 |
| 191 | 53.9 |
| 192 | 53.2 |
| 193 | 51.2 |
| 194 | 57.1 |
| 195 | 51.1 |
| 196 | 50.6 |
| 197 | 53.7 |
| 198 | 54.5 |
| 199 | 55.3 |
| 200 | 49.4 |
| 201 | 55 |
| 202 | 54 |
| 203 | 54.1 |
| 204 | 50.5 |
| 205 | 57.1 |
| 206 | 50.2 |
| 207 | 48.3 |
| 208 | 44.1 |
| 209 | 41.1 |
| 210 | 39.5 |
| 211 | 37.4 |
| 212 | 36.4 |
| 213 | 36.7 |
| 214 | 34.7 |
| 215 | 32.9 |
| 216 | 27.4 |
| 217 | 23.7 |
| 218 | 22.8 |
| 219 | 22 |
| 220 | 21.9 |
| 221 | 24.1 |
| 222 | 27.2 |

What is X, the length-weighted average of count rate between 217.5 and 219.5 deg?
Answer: 22.4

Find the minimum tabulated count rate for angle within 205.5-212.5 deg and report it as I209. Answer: 36.4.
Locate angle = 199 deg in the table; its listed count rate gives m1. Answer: 55.3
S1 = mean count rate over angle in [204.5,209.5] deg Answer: 48.2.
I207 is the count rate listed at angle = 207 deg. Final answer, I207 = 48.3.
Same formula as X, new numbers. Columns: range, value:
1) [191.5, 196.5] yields 52.6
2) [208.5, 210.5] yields 40.3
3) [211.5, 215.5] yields 35.2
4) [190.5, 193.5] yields 52.8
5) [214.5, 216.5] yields 30.1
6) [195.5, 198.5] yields 52.9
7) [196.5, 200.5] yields 53.2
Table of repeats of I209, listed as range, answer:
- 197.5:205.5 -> 49.4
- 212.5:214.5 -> 34.7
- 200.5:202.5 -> 54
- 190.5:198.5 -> 50.6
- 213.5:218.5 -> 22.8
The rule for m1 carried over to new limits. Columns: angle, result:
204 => 50.5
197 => 53.7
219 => 22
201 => 55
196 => 50.6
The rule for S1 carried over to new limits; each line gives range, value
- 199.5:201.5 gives 52.2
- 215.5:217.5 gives 25.5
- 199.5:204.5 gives 52.6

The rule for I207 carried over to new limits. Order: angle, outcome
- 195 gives 51.1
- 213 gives 36.7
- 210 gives 39.5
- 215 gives 32.9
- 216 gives 27.4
